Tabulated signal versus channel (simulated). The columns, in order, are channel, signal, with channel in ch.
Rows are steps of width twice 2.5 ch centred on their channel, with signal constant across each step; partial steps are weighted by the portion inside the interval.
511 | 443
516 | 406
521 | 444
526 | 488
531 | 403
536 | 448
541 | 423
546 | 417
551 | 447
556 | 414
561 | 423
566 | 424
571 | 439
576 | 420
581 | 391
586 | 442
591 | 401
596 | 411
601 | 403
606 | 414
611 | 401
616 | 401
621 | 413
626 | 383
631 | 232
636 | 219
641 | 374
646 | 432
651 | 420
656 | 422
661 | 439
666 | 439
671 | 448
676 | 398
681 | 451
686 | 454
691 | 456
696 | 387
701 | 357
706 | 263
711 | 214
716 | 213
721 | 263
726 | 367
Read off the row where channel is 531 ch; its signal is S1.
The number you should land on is 403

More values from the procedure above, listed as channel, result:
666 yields 439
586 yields 442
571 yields 439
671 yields 448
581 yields 391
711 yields 214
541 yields 423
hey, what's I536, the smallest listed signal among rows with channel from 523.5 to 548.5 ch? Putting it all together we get 403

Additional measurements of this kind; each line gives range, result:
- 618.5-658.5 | 219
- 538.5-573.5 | 414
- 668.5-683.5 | 398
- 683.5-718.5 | 213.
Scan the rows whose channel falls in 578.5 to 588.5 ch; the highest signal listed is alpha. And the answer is 442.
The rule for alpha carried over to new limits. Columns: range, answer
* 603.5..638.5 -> 414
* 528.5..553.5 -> 448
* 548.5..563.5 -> 447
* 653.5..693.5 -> 456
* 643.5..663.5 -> 439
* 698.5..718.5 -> 357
